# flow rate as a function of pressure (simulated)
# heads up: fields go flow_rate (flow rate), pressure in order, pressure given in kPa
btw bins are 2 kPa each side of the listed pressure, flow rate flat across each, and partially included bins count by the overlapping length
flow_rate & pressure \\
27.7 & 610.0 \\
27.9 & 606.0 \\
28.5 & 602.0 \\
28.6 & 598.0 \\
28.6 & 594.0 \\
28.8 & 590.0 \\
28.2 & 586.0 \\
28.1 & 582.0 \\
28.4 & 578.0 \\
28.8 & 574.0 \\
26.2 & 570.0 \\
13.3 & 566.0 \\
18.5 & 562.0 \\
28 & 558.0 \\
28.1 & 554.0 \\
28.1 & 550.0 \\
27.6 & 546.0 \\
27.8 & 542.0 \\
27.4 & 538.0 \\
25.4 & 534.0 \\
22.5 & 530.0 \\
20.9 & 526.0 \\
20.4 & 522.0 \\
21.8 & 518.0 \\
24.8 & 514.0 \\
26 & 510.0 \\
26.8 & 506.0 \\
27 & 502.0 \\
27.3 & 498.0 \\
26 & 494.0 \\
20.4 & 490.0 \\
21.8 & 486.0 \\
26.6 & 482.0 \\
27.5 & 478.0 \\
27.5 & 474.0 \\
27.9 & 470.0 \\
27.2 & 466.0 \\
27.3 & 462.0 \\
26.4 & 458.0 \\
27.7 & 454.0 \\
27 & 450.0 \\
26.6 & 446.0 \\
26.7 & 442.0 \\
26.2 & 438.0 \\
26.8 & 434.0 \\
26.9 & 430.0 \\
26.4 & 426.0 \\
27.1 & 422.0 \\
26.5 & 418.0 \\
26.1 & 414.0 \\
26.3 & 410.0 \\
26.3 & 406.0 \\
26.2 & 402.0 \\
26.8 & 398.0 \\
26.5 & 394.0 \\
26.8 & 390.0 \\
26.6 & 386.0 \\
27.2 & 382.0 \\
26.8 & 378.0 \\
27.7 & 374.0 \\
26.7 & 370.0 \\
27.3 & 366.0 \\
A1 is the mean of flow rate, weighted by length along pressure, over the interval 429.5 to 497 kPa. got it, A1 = 26.3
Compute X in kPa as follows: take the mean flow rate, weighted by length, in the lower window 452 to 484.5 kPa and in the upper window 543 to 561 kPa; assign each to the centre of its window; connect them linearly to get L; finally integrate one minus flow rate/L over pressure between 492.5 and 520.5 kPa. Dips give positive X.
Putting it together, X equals 1.8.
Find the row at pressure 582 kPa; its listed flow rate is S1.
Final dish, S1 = 28.1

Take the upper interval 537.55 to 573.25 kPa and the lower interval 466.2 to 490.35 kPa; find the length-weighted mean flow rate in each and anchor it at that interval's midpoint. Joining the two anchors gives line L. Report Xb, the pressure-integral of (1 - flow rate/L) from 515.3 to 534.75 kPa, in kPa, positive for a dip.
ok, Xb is 2.5 kPa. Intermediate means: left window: 25.8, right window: 25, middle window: 22.1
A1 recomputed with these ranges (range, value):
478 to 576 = 24.7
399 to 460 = 26.6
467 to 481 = 27.5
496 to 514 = 26.6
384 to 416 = 26.4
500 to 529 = 23.9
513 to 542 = 23.6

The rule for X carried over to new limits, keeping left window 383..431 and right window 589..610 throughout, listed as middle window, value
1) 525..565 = 3.8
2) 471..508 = 2.2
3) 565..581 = 1.7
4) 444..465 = 0.0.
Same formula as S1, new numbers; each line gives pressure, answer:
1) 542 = 27.8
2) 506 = 26.8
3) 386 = 26.6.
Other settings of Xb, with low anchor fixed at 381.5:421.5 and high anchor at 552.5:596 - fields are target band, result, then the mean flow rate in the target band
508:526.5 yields 2.24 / 22.9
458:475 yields -0.69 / 27.3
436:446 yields -0.04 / 26.5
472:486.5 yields -0.02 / 26.3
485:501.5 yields 1.20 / 24.3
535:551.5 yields -1.00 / 27.6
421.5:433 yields -0.14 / 26.8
